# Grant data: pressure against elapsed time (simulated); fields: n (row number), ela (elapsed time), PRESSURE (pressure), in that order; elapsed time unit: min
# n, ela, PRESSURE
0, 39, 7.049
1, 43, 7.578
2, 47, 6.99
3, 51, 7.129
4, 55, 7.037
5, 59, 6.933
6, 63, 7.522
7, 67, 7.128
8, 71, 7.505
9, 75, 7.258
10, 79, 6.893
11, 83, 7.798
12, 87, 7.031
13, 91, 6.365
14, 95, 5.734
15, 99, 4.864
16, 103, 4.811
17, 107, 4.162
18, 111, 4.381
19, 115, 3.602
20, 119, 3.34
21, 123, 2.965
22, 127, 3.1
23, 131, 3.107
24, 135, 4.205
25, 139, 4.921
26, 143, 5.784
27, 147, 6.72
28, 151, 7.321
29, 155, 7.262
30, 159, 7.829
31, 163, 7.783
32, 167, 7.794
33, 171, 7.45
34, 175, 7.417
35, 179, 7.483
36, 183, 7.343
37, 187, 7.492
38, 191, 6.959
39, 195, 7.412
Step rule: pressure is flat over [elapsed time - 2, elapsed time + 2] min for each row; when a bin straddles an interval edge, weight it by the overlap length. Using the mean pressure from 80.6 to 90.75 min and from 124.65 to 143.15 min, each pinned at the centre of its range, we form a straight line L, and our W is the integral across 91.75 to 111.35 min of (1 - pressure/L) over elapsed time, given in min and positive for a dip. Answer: 4.0 min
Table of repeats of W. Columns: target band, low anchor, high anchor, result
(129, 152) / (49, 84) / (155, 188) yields 6.81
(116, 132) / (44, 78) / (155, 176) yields 9.22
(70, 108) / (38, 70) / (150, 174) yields 5.42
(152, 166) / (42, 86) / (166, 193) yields -0.45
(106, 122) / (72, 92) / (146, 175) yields 7.64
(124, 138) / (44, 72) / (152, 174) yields 7.37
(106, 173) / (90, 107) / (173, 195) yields 9.95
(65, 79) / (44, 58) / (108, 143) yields -2.46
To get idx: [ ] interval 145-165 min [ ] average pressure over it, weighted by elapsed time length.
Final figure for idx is 7.38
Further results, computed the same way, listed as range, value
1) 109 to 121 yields 3.77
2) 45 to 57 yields 7.05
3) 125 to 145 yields 4.22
